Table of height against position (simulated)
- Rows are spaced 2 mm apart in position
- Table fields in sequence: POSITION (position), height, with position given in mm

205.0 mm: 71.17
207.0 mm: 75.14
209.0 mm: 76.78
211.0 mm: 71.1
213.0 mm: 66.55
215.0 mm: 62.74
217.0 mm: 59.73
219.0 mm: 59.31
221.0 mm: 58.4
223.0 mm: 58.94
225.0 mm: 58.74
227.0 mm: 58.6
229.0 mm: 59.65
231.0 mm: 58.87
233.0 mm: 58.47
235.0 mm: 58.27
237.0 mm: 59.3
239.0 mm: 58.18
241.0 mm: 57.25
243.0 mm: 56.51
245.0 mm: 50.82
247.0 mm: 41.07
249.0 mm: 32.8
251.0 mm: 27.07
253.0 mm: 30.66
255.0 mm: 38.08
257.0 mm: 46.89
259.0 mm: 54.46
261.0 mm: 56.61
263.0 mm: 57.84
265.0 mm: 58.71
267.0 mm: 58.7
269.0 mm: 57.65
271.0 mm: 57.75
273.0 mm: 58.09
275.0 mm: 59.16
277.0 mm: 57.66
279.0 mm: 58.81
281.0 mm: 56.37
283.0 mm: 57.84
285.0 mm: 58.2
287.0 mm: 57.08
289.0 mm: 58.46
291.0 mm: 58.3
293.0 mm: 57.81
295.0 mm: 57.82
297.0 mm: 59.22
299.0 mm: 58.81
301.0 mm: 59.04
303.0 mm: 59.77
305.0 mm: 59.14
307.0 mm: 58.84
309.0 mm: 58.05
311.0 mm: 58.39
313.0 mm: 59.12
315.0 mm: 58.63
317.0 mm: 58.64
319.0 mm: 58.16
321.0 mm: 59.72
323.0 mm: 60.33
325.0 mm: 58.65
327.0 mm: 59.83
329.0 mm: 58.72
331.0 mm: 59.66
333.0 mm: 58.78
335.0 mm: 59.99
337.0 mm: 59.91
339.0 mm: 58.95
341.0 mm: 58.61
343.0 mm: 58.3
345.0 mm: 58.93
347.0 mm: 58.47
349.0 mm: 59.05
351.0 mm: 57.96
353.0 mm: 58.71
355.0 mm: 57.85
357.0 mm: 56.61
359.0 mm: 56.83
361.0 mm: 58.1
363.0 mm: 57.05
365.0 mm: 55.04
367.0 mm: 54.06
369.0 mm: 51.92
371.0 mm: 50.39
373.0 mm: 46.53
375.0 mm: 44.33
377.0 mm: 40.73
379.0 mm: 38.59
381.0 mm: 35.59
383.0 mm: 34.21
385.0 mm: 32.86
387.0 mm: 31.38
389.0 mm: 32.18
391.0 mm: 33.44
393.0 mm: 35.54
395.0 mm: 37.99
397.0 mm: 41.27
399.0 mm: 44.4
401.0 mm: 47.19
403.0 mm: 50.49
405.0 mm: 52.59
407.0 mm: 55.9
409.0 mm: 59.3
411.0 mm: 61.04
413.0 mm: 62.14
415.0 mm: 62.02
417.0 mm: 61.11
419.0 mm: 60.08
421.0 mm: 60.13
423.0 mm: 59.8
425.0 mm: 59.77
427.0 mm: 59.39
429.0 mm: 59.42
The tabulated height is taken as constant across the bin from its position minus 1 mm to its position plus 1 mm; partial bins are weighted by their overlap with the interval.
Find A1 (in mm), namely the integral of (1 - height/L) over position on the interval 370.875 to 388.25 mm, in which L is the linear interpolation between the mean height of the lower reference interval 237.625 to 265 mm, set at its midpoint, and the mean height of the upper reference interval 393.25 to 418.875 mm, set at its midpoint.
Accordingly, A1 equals 4.4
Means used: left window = 47.4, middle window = 38.7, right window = 52.7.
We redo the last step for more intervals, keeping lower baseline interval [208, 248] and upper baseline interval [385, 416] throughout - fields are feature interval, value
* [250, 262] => 3.1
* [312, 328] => -2.0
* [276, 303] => -1.6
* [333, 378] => -4.8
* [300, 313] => -1.3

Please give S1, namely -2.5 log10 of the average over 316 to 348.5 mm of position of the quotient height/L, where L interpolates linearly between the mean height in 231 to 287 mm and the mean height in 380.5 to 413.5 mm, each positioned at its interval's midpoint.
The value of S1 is -0.22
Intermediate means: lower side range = 52.9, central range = 59.1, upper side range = 43.8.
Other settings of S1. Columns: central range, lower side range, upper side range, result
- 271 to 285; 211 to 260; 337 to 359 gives -0.053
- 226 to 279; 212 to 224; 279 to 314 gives 0.136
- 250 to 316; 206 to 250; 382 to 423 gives 0.000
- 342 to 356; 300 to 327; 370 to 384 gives -0.188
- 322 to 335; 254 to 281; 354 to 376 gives -0.098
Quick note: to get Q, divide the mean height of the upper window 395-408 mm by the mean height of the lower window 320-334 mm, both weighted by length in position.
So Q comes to 0.81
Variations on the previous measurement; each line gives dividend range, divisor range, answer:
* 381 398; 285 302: 0.60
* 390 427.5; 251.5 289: 0.97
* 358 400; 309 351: 0.74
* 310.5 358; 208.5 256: 1.08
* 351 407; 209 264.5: 0.85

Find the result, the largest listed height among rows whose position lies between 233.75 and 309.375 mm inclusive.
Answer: 59.77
